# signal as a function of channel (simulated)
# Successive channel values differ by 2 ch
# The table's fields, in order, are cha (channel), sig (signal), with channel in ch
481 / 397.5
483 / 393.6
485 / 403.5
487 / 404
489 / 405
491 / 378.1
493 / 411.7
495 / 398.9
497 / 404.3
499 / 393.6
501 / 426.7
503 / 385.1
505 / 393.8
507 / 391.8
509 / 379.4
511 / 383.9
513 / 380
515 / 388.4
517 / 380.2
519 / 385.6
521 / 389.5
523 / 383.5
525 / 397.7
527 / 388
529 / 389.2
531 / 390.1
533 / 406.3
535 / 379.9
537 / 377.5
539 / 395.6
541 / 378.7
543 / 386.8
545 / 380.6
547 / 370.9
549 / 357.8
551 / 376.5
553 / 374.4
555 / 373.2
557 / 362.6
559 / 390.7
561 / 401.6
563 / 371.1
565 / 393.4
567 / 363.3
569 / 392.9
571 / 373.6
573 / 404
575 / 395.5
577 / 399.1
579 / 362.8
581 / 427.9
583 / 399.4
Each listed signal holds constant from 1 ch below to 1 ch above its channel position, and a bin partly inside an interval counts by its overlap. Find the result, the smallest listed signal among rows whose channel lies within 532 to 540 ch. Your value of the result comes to 377.5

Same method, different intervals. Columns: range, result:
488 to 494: 378.1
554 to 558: 362.6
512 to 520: 380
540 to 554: 357.8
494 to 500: 393.6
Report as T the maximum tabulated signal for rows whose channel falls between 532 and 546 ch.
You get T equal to 406.3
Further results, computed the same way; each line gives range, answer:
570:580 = 404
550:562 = 401.6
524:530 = 397.7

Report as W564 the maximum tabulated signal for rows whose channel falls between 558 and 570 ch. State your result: 401.6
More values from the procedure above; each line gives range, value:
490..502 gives 426.7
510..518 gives 388.4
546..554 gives 376.5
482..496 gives 411.7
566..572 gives 392.9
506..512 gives 391.8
